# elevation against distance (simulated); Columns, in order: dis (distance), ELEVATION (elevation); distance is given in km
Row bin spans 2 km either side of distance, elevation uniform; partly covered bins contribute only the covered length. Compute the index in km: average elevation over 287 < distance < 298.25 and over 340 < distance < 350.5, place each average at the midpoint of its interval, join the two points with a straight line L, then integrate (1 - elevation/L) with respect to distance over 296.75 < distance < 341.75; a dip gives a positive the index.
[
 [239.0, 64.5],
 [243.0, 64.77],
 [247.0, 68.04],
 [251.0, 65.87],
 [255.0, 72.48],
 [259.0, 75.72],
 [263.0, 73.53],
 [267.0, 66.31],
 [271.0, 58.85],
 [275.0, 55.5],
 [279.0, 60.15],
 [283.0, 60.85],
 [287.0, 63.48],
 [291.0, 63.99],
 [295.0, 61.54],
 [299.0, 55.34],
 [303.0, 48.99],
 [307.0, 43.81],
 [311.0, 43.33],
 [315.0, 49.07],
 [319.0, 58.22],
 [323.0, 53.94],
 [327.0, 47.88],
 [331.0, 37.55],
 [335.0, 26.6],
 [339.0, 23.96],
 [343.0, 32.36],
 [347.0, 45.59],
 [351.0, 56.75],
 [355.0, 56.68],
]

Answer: 6.1 km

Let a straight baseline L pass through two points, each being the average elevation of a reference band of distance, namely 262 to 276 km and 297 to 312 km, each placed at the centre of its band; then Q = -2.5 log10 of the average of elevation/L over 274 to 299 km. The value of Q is -0.09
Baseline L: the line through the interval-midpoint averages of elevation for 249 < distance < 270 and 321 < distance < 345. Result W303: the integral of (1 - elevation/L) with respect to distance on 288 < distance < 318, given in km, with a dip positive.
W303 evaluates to -1.3 km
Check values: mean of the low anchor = 70.2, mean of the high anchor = 37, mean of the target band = 52.9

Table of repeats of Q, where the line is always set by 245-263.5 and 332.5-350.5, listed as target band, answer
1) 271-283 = 0.051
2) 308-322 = -0.110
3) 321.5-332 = -0.157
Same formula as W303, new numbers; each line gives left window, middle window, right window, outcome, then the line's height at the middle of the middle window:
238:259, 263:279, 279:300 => 0.6 km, 64.3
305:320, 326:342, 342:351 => 4.4 km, 45.2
